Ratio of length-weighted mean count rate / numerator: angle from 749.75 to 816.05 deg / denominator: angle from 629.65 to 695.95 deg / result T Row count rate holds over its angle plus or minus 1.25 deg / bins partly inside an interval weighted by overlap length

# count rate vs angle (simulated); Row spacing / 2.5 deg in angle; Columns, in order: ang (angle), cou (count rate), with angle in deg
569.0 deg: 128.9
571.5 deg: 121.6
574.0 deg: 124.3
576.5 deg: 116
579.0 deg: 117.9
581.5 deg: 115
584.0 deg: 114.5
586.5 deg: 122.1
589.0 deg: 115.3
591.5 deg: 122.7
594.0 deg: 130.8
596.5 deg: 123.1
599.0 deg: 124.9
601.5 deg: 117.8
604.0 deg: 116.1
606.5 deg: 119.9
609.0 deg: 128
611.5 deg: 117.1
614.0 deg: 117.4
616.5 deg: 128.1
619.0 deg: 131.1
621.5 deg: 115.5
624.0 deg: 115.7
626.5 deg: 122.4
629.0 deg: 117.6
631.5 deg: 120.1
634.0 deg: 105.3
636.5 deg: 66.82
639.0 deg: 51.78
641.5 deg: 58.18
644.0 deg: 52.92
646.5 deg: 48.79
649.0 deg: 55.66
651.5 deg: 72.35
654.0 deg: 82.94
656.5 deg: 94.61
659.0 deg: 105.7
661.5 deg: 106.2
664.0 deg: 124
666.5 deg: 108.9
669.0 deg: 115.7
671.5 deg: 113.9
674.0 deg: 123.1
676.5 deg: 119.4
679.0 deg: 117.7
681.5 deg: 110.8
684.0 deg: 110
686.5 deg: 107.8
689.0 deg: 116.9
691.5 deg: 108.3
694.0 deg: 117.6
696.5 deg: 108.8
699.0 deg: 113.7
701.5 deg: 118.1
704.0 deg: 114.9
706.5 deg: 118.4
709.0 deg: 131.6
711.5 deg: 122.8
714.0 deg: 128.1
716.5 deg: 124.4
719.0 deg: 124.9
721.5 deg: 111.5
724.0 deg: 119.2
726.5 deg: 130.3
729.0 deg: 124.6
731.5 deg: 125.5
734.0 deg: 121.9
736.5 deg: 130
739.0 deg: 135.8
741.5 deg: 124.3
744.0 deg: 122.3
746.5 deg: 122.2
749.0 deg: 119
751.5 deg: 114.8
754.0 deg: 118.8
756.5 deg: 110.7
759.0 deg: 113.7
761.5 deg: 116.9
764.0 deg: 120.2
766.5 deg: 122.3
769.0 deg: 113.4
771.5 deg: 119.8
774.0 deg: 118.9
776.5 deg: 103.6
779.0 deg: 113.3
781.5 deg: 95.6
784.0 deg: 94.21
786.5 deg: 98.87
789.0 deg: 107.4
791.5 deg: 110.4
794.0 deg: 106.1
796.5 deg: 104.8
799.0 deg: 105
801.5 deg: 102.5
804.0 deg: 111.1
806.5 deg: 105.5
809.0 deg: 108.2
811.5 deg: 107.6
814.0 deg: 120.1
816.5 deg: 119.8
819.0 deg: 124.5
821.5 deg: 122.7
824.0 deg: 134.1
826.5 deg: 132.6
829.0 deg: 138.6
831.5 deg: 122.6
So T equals 1.14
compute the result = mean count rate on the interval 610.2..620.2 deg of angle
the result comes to 123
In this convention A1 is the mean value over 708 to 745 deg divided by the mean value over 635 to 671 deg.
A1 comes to 1.5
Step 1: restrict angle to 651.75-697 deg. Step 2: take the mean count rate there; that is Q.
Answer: 110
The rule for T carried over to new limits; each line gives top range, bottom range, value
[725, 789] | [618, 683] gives 1.19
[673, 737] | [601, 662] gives 1.21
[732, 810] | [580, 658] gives 1.09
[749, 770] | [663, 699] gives 1.02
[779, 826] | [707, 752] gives 0.89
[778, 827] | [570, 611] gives 0.92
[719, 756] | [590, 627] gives 1.01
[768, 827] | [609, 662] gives 1.17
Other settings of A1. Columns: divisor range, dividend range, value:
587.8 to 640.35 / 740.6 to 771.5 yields 1.03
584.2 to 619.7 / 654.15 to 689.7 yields 0.91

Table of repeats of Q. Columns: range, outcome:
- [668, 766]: 119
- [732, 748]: 126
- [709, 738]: 124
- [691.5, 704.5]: 114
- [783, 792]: 102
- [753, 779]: 116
